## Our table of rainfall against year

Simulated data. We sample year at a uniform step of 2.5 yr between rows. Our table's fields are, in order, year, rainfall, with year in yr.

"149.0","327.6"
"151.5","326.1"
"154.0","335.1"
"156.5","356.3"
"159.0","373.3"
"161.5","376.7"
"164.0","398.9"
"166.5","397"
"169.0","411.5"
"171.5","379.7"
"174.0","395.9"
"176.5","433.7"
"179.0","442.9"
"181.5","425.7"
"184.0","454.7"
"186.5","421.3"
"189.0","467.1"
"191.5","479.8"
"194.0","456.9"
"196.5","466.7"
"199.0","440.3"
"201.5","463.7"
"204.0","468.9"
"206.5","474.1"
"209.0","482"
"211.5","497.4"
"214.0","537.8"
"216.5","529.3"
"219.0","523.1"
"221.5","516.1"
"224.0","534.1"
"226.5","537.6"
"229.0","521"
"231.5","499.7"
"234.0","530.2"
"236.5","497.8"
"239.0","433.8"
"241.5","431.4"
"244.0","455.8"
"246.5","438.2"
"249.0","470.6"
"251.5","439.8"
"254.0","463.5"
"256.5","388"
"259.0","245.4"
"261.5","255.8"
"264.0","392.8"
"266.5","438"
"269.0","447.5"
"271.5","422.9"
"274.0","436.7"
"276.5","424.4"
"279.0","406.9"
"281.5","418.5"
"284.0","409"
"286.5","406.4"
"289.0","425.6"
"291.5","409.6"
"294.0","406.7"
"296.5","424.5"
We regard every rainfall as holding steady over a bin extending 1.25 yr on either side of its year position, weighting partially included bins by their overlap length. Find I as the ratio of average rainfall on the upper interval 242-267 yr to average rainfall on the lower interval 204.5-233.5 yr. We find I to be 0.78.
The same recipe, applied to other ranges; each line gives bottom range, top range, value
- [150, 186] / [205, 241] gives 1.29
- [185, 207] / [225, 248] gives 1.05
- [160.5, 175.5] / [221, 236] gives 1.32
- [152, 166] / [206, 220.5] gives 1.39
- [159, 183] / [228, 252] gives 1.16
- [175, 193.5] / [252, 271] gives 0.85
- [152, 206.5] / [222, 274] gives 1.05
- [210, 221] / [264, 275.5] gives 0.83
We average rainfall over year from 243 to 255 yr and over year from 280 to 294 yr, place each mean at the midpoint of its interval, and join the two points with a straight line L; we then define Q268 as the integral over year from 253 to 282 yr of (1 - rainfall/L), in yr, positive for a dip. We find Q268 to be 2.6 yr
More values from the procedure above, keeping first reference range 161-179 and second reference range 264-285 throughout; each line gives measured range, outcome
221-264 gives -3.2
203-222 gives -4.3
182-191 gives -0.9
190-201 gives -1.4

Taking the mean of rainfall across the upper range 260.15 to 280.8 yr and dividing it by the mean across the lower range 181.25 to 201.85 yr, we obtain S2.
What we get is 0.89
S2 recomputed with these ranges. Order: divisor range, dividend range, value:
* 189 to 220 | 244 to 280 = 0.84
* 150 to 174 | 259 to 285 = 1.06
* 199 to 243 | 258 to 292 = 0.80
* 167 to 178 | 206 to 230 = 1.27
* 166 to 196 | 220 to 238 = 1.20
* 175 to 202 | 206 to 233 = 1.15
